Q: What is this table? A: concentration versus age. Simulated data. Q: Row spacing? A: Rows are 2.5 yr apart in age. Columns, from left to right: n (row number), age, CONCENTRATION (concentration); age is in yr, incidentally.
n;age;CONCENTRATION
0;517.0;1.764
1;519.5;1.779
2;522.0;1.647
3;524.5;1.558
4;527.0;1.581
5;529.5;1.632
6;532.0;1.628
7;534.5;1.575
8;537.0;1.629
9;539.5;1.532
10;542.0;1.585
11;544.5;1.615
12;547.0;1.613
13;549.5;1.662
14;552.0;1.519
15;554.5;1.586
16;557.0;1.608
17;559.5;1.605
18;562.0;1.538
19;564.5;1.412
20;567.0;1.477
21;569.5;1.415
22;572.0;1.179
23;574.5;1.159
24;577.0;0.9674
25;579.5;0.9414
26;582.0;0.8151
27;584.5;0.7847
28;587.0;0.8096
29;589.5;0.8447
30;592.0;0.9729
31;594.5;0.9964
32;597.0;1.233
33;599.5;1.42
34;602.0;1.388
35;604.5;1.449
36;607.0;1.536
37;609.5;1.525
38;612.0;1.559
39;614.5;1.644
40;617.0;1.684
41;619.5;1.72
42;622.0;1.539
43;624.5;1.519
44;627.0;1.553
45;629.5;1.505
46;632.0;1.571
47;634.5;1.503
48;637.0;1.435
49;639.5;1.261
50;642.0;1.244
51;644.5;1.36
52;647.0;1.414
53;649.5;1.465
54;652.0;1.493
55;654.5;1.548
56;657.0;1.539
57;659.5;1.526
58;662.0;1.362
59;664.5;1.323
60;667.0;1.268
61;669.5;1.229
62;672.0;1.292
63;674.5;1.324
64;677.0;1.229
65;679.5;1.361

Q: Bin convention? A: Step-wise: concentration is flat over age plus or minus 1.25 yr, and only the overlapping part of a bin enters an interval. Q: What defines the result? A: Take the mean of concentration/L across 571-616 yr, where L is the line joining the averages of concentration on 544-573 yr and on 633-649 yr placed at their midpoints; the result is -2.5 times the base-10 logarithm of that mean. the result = 0.23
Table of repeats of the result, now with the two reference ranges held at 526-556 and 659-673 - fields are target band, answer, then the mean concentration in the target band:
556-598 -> 0.30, 1.16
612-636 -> -0.12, 1.58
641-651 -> -0.01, 1.38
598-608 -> 0.02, 1.44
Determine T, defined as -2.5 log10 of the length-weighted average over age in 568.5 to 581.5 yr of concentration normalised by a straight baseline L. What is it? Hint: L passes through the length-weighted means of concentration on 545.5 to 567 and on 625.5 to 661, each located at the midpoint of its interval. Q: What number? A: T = 0.36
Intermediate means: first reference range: 1.56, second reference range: 1.46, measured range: 1.11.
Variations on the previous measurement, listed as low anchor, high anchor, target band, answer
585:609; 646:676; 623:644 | -0.114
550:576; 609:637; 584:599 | 0.478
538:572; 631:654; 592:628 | -0.003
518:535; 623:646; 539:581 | 0.105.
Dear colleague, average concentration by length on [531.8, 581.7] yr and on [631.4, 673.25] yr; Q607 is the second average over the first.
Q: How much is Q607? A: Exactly 0.97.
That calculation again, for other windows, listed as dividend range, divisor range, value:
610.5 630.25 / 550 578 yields 1.12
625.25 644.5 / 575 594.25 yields 1.61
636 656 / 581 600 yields 1.45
